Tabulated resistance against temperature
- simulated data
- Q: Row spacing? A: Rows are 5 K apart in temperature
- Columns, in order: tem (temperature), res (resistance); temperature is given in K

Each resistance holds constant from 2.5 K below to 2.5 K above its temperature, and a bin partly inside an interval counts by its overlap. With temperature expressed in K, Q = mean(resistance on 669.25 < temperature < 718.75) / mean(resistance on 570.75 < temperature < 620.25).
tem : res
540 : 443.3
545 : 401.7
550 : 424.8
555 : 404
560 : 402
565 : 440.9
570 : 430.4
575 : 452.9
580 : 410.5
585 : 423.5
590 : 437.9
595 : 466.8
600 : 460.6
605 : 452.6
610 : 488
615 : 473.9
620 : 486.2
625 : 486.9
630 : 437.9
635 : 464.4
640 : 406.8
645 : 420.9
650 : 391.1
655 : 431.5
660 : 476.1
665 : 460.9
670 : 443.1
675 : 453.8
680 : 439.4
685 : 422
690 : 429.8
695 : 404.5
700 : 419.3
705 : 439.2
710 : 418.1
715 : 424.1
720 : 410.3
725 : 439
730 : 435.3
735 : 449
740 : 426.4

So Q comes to 0.95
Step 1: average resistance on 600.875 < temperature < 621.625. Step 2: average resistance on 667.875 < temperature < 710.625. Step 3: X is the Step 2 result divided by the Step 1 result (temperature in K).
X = 0.91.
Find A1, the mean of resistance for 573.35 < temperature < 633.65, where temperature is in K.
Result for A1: 457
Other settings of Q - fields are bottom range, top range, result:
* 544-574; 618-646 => 1.08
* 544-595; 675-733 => 1.00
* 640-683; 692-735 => 0.97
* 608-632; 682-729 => 0.89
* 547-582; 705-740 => 1.01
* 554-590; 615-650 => 1.05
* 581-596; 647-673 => 1.01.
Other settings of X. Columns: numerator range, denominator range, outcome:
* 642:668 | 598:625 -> 0.92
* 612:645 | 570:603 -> 1.04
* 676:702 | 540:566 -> 1.02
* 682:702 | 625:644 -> 0.95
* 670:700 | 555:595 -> 1.00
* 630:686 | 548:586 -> 1.03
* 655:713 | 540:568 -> 1.05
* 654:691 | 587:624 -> 0.95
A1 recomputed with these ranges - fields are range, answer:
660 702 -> 437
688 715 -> 422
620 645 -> 450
